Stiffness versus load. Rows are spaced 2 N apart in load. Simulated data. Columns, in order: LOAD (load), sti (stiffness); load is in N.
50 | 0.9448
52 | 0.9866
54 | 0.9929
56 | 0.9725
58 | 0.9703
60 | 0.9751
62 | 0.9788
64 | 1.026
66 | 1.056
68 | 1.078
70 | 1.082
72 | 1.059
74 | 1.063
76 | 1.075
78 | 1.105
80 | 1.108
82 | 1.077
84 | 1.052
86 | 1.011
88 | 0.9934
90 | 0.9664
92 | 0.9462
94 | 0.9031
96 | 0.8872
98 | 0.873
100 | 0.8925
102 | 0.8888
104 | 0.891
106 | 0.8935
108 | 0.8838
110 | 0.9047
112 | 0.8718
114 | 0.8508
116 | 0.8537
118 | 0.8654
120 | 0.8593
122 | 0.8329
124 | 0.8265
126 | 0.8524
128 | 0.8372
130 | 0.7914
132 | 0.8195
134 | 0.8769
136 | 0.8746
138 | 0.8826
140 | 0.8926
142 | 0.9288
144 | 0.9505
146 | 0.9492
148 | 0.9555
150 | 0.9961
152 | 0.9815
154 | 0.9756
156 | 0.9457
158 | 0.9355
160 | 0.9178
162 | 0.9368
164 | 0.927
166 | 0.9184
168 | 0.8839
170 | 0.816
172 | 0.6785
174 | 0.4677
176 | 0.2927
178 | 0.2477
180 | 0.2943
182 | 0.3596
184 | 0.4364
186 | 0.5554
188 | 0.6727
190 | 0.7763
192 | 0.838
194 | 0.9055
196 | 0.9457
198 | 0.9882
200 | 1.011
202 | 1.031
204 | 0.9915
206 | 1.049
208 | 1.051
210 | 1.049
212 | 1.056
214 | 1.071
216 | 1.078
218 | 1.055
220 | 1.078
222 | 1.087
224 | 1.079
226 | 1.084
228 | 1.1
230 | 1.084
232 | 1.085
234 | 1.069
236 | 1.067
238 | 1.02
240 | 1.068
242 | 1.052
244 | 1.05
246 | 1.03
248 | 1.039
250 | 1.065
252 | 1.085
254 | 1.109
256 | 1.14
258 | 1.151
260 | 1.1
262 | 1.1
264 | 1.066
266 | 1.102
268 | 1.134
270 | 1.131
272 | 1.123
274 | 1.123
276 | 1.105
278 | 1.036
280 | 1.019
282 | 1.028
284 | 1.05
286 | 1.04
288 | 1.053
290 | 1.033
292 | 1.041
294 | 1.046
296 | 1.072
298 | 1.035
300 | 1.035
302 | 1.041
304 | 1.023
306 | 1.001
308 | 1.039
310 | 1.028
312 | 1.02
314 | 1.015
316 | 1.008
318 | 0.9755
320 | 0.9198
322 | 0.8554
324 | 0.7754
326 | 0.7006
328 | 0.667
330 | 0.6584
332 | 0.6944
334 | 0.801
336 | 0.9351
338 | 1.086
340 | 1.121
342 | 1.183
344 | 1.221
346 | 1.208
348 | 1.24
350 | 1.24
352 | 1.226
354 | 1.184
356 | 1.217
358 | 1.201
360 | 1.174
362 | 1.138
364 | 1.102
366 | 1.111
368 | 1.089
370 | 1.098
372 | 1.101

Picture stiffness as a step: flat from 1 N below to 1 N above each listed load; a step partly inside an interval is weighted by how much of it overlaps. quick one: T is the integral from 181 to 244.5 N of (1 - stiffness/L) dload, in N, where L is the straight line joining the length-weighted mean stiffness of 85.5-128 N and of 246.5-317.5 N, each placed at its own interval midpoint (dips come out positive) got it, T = 2.2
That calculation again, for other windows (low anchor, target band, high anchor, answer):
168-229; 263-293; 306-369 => -4.0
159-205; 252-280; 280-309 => -4.2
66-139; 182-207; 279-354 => 3.5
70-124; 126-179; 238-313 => 8.0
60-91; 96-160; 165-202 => -2.2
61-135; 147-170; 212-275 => 1.4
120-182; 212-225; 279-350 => -2.8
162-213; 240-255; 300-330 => -3.8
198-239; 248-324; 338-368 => 4.6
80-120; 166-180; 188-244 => 5.9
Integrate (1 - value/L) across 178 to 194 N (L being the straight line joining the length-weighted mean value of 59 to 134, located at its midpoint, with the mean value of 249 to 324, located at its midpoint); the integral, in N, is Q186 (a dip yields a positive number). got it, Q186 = 6.9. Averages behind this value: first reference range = 0.943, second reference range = 1.05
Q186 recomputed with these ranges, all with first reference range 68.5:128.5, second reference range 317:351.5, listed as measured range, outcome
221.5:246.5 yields -3.0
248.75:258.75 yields -1.6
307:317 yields -0.6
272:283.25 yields -1.3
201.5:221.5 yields -2.1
